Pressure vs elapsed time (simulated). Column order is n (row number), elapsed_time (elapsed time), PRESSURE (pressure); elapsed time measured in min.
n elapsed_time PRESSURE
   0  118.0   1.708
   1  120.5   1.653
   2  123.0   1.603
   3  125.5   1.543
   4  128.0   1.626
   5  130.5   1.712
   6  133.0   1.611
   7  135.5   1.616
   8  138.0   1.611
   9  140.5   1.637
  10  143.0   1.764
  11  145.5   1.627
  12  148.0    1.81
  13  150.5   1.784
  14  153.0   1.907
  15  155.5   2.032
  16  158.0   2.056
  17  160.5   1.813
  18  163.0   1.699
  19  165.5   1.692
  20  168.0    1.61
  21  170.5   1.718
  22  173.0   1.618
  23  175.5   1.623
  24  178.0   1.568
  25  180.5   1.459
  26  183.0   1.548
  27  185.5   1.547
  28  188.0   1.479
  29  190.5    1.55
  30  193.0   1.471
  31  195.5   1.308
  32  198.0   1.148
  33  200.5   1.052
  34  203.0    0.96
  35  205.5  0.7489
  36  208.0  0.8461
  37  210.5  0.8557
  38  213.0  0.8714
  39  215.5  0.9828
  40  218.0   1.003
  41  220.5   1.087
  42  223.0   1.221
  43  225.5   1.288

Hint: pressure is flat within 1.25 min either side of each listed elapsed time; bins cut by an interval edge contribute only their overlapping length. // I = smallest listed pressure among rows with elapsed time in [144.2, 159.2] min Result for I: 1.627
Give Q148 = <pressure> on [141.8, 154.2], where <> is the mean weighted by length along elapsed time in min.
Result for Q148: 1.78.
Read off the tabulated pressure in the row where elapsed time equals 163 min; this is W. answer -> 1.699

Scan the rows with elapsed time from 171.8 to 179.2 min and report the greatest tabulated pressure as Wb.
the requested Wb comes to 1.623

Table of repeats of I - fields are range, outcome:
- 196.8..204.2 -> 0.96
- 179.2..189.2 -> 1.459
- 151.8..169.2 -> 1.61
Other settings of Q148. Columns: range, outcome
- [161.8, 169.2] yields 1.67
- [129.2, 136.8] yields 1.65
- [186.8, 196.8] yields 1.45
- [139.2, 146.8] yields 1.68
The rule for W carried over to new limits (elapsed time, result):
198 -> 1.148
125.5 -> 1.543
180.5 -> 1.459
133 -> 1.611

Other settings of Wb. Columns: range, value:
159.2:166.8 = 1.813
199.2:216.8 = 1.052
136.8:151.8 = 1.81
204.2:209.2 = 0.8461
